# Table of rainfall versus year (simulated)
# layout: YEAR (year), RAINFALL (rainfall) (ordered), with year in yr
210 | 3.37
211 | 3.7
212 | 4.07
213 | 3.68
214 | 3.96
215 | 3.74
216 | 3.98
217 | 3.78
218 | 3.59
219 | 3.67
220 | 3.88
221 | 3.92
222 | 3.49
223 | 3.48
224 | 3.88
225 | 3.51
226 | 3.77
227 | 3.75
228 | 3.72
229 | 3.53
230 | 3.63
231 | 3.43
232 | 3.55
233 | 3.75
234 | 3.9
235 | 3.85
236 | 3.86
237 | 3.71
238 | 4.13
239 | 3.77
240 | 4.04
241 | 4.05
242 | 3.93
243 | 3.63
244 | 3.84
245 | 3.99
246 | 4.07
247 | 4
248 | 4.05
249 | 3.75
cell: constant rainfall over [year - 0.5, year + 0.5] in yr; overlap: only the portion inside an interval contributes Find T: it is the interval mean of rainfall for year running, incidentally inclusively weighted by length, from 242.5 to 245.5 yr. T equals 3.82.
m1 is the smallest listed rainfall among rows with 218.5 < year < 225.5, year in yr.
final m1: 3.48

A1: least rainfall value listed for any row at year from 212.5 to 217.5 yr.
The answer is 3.68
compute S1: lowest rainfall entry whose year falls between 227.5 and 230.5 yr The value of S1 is 3.53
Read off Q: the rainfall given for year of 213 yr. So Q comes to 3.68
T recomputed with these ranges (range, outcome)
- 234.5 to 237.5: 3.81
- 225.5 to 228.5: 3.75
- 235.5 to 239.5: 3.87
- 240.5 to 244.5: 3.86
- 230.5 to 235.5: 3.7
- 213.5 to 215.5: 3.85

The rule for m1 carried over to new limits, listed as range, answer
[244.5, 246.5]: 3.99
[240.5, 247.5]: 3.63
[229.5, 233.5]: 3.43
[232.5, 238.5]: 3.71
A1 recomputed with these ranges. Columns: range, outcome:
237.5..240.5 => 3.77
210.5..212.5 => 3.7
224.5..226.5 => 3.51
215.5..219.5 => 3.59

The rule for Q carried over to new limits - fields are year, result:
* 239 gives 3.77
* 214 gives 3.96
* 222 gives 3.49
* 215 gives 3.74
